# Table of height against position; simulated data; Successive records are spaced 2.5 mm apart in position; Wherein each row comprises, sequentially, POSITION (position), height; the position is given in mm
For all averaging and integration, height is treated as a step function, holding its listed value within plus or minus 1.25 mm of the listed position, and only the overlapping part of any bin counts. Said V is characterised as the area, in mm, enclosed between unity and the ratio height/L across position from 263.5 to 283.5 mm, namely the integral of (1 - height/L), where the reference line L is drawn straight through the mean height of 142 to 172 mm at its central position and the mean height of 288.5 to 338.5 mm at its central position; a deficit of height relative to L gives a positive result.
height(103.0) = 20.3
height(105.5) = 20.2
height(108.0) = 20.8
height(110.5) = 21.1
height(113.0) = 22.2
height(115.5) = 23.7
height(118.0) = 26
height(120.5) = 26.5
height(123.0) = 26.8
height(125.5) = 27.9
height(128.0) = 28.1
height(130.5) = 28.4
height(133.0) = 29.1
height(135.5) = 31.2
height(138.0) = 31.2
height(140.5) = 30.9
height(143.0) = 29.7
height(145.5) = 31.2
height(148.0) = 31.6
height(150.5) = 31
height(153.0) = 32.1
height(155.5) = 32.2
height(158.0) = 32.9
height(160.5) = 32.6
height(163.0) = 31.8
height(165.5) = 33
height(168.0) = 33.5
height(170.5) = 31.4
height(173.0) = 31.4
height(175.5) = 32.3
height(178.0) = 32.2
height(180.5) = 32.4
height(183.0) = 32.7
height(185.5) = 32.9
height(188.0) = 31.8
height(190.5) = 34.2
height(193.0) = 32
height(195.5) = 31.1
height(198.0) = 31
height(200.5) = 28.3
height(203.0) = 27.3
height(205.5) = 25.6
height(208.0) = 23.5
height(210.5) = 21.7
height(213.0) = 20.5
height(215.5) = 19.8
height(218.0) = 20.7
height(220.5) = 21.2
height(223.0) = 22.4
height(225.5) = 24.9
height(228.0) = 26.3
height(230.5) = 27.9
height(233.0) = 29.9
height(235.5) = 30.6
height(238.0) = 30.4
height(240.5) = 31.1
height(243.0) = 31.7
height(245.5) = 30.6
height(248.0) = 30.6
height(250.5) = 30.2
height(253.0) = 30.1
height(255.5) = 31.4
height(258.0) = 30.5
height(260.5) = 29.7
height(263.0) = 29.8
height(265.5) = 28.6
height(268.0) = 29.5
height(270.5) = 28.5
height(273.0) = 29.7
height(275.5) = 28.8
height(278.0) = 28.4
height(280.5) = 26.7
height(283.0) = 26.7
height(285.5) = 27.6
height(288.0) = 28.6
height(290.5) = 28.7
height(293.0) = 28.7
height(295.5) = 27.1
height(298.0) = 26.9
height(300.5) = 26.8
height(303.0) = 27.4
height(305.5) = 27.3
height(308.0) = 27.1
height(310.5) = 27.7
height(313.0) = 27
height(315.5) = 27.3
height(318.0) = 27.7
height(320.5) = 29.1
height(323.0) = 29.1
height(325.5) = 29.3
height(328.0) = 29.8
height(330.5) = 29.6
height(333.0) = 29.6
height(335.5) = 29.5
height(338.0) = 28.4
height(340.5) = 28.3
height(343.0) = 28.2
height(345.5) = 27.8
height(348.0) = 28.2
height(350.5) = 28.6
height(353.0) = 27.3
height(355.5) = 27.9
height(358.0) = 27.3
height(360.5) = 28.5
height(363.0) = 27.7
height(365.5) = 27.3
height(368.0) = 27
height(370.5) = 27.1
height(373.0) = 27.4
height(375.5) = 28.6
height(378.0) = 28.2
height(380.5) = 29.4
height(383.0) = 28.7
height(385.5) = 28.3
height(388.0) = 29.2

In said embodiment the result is 0.47 mm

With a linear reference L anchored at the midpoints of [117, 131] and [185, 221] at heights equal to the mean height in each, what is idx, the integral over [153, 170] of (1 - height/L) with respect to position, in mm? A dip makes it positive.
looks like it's -3.5 mm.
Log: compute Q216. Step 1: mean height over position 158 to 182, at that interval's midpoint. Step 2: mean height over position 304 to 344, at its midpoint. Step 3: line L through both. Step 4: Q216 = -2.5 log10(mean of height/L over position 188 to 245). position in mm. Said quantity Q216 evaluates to 0.15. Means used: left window 32.3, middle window 27.1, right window 28.4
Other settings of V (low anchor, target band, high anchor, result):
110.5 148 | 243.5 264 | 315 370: -1.63 mm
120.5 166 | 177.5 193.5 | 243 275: -1.24 mm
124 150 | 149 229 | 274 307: 0.63 mm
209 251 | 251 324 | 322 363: -2.35 mm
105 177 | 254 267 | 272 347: -0.71 mm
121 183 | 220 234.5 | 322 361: 2.08 mm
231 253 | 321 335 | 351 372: -0.53 mm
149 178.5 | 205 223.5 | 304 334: 5.50 mm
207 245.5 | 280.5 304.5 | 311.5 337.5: 0.18 mm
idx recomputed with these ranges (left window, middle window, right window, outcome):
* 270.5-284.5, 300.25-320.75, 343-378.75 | 0.39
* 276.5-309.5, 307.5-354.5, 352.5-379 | -1.37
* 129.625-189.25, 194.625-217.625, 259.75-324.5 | 3.99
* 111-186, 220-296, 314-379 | 1.08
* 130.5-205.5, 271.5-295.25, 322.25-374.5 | 1.00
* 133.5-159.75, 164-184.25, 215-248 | -1.62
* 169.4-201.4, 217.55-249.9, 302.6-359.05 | 3.01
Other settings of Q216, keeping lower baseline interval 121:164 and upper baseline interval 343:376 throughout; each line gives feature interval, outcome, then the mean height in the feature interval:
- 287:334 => 0.01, 28.1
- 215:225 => 0.35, 21.4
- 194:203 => 0.00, 29.8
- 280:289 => 0.05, 27.4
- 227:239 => 0.01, 29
